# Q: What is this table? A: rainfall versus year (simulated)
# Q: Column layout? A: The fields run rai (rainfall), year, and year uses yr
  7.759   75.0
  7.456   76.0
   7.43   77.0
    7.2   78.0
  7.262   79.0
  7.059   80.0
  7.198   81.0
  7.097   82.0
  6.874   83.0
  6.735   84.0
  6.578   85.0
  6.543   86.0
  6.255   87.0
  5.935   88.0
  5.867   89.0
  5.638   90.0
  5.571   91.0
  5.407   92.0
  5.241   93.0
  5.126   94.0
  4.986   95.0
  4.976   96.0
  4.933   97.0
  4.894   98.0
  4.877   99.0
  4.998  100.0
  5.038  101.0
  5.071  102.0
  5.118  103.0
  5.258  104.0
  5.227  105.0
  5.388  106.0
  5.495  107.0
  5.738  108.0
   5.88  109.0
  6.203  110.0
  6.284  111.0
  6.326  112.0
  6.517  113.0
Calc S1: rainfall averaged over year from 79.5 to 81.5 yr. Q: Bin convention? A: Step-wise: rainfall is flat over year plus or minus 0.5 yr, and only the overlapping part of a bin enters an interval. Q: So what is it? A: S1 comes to 7.13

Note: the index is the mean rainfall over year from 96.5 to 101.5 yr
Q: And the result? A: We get 4.95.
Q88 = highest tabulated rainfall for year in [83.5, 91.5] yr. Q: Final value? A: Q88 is 6.735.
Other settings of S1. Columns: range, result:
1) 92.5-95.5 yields 5.12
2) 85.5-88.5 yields 6.24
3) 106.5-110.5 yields 5.83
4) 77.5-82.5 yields 7.16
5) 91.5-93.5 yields 5.32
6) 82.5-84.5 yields 6.8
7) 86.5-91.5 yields 5.85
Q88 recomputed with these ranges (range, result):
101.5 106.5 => 5.388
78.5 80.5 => 7.262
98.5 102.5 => 5.071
